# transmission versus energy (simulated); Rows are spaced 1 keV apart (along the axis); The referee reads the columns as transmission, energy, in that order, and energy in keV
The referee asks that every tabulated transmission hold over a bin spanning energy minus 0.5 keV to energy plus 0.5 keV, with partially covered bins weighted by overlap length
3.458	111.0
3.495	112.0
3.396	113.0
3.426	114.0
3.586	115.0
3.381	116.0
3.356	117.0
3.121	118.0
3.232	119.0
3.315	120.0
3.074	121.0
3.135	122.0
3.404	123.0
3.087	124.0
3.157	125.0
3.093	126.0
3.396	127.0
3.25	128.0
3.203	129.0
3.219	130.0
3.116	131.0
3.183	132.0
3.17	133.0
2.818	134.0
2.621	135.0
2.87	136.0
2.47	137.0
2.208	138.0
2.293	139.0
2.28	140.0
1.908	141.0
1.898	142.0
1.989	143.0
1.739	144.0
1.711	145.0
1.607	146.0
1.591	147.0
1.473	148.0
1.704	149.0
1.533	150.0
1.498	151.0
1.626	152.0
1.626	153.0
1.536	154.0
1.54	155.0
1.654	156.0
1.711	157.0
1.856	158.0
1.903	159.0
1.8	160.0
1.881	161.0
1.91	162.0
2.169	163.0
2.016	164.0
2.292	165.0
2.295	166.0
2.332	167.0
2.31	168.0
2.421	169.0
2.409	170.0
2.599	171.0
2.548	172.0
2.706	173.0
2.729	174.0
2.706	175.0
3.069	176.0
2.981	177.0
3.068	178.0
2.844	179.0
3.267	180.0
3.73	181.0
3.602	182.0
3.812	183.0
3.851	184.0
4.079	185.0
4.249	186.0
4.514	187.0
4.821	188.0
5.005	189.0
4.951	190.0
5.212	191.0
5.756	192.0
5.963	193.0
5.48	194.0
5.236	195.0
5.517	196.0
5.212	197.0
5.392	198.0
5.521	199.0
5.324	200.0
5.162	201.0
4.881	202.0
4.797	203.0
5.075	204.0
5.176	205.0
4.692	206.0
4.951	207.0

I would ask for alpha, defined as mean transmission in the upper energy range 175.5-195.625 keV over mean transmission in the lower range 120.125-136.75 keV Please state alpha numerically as 1.4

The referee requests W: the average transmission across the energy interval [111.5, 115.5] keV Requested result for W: 3.48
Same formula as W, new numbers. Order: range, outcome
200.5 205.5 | 5.02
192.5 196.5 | 5.55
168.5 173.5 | 2.54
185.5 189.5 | 4.65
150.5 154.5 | 1.57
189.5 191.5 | 5.08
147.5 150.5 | 1.57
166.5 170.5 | 2.37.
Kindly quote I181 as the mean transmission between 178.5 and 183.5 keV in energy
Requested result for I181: 3.45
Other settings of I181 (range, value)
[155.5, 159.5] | 1.78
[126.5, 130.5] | 3.27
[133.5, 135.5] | 2.72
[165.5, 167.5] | 2.31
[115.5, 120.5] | 3.28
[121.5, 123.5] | 3.27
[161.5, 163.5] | 2.04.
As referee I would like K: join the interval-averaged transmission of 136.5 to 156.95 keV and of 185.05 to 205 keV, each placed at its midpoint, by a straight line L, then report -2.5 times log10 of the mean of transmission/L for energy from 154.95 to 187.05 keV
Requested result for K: 0.30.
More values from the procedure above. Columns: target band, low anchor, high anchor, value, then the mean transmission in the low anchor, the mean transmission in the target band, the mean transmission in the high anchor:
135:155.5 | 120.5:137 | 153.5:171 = 0.35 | 3.09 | 1.87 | 2.02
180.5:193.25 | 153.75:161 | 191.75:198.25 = 0.04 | 1.73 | 4.55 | 5.5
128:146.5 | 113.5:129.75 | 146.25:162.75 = 0.03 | 3.26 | 2.48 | 1.68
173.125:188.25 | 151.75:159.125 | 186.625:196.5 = 0.20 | 1.67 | 3.51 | 5.25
